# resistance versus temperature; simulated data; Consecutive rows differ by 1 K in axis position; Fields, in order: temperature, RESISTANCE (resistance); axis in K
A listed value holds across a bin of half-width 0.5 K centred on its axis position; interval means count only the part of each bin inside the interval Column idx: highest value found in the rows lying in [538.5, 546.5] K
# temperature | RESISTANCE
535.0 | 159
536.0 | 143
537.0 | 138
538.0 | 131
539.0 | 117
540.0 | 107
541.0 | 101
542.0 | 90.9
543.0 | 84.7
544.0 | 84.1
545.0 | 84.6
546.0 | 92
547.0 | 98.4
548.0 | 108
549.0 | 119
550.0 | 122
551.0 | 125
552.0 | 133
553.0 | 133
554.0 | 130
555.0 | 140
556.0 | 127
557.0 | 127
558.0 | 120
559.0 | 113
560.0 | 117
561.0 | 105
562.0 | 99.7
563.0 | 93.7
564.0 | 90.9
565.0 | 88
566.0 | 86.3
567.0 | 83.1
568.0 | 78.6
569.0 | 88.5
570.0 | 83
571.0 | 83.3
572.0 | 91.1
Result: 117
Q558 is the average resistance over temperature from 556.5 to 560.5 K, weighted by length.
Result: 119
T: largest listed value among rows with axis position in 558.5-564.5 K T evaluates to 117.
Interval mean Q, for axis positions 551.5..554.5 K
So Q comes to 132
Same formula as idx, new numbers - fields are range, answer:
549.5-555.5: 140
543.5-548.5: 108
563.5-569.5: 90.9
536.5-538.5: 138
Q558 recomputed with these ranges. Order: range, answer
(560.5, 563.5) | 99.5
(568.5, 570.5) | 85.8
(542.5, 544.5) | 84.4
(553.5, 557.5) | 131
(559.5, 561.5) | 111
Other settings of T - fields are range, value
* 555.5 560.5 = 127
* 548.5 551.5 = 125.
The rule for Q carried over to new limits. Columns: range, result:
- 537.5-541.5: 114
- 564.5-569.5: 84.9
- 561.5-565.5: 93.1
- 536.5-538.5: 134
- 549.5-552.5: 127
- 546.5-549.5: 108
